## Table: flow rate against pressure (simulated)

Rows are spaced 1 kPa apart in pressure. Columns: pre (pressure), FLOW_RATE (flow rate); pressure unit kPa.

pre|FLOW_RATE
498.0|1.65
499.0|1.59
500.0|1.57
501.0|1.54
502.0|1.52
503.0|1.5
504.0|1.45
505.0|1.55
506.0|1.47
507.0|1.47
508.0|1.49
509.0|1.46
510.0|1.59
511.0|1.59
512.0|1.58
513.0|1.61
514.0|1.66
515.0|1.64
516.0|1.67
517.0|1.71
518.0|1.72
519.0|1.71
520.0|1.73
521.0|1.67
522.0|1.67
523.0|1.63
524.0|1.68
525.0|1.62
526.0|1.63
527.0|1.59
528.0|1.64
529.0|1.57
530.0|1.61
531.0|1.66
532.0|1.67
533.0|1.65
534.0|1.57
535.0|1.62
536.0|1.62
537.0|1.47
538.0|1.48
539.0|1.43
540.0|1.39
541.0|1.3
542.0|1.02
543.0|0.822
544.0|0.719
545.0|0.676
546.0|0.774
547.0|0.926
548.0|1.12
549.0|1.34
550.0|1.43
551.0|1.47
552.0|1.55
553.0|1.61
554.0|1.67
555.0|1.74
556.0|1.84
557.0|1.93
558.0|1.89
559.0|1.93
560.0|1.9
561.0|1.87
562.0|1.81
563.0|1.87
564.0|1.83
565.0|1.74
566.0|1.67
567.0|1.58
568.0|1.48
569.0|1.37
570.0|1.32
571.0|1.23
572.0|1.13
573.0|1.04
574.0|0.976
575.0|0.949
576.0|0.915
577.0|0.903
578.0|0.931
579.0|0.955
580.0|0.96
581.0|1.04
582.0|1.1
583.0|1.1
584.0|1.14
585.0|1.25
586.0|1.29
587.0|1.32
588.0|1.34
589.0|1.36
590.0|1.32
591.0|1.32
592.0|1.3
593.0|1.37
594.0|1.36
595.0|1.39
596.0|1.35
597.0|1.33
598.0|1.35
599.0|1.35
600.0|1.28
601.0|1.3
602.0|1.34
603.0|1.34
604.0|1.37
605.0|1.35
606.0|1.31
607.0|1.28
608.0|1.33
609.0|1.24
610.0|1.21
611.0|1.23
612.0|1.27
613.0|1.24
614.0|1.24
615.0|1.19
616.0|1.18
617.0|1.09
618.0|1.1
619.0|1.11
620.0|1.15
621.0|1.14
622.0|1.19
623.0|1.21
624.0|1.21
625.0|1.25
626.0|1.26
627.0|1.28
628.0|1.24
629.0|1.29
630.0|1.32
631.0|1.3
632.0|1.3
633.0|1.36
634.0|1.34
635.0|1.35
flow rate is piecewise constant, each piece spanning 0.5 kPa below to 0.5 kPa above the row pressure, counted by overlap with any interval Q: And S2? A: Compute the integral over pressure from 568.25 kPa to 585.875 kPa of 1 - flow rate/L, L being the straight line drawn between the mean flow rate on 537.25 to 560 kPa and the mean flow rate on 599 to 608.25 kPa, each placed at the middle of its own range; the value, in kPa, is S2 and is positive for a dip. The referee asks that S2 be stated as 3.4 kPa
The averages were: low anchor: 1.38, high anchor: 1.32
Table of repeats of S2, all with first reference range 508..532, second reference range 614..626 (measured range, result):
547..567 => -2.9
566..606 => 2.6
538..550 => 3.5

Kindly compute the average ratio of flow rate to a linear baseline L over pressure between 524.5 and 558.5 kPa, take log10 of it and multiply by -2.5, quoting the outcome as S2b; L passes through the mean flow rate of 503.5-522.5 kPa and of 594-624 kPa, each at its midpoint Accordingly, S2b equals 0.04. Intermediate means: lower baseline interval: 1.6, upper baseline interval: 1.26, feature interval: 1.44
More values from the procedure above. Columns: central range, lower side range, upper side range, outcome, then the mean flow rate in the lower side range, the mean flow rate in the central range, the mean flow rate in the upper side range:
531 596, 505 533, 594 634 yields 0.07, 1.62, 1.36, 1.27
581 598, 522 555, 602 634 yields 0.02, 1.41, 1.28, 1.25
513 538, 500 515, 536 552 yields -0.20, 1.54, 1.64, 1.18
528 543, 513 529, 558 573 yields 0.11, 1.66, 1.49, 1.61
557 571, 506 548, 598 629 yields -0.23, 1.48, 1.7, 1.25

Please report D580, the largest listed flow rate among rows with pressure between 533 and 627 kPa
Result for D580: 1.93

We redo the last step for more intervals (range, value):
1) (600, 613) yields 1.37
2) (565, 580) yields 1.74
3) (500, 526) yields 1.73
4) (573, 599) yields 1.39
